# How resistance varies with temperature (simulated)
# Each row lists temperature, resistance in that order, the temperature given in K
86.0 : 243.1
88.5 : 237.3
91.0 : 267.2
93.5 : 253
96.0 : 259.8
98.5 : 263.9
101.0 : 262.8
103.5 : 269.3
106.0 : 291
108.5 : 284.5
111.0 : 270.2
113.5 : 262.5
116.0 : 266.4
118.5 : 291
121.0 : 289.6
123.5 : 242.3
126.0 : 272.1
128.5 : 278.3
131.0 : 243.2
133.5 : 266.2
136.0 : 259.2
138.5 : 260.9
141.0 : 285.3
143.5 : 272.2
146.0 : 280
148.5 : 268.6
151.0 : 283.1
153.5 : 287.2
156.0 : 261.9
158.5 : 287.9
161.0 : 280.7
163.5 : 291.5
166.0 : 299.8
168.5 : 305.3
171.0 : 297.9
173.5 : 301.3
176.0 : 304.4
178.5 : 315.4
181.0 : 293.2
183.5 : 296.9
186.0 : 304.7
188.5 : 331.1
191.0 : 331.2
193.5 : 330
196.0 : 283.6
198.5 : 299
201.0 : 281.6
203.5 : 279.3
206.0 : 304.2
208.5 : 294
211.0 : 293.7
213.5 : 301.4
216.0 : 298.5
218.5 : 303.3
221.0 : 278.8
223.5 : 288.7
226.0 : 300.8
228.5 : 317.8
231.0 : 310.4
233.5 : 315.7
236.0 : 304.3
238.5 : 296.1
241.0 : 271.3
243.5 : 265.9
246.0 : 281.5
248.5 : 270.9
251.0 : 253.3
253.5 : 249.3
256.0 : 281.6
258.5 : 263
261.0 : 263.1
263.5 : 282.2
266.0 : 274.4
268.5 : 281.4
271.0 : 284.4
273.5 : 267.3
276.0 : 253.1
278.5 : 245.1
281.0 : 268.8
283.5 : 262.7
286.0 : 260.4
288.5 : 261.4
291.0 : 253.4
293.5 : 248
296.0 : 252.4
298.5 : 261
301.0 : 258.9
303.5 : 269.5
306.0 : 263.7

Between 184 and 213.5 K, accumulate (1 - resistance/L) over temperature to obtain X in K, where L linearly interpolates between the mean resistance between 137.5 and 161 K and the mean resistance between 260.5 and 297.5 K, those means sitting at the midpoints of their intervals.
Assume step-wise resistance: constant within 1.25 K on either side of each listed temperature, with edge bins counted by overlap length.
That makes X -3.4 K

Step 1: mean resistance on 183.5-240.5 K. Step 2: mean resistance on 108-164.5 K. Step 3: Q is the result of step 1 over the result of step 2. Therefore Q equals 1.10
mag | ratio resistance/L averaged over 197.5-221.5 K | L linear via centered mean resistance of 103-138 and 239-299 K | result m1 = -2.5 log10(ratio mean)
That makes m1 -0.10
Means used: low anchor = 270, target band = 294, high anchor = 265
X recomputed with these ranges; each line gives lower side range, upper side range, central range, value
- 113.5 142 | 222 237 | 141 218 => -2.1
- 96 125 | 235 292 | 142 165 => -0.7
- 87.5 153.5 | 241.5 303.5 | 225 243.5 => -2.4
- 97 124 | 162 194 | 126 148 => 1.4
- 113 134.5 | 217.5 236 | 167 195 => -2.2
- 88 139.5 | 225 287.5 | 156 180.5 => -2.3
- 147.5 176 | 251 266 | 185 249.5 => -5.0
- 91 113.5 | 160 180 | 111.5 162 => 2.2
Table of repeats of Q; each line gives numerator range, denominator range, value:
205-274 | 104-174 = 1.03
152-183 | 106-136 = 1.09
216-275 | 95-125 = 1.04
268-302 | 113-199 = 0.91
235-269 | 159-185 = 0.92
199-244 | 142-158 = 1.07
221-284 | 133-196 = 0.95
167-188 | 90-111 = 1.13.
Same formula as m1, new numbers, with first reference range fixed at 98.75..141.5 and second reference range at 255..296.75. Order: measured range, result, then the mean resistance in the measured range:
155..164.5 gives -0.048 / 281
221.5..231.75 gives -0.137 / 302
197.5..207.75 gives -0.092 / 291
